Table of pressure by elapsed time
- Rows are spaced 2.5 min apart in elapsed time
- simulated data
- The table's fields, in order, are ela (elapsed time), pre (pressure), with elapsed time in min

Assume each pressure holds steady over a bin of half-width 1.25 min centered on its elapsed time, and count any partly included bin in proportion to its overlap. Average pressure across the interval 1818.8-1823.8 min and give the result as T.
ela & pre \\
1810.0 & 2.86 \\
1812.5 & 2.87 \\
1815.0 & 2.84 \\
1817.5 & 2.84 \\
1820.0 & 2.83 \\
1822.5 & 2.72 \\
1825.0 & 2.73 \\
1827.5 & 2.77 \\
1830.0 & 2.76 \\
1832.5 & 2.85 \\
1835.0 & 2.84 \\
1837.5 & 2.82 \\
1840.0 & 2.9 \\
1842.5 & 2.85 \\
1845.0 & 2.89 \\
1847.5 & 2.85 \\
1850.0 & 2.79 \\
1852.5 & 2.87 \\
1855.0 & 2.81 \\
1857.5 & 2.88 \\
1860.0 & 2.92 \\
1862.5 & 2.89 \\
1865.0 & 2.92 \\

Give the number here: 2.77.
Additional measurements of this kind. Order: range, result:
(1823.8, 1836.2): 2.79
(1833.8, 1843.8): 2.85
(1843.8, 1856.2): 2.84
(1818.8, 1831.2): 2.76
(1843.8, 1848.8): 2.87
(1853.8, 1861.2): 2.87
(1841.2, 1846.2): 2.87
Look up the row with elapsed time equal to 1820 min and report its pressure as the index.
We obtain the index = 2.83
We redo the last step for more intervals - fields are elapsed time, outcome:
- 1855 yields 2.81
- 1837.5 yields 2.82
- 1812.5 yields 2.87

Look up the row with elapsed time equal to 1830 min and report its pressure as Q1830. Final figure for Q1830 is 2.76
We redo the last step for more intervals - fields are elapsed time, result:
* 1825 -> 2.73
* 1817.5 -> 2.84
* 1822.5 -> 2.72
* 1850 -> 2.79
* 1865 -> 2.92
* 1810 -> 2.86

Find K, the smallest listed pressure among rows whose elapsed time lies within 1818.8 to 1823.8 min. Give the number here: 2.72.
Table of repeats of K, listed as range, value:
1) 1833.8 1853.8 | 2.79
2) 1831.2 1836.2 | 2.84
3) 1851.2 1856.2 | 2.81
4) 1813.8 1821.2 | 2.83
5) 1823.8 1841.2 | 2.73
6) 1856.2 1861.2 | 2.88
